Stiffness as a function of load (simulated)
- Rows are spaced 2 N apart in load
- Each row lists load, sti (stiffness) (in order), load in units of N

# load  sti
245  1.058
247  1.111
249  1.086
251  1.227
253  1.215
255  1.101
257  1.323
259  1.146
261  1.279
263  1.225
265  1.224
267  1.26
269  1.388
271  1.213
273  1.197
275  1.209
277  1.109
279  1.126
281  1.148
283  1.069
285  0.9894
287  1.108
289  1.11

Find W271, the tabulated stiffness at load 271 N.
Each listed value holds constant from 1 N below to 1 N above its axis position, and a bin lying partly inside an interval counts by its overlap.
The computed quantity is 1.213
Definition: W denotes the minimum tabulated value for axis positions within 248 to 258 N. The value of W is 1.086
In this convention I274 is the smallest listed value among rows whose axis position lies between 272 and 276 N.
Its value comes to 1.197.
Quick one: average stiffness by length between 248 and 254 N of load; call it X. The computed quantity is 1.18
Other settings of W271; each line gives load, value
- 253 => 1.215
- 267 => 1.26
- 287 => 1.108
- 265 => 1.224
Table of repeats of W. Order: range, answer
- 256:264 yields 1.146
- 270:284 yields 1.069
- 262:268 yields 1.224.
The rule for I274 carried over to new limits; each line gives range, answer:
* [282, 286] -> 0.9894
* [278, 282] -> 1.126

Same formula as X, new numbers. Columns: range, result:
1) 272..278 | 1.17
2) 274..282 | 1.15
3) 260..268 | 1.25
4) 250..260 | 1.2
